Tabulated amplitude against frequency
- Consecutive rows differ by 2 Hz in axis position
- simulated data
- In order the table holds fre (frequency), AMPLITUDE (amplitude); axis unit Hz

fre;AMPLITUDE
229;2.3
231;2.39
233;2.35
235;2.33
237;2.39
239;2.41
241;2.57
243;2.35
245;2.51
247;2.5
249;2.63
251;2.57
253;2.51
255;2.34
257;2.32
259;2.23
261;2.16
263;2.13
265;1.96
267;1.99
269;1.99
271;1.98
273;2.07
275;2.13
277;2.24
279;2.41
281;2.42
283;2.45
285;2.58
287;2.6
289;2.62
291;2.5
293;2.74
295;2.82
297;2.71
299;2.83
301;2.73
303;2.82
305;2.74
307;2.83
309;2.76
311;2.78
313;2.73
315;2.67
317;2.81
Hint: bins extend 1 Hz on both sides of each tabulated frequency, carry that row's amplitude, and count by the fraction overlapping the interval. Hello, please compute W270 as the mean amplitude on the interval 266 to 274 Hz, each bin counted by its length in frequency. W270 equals 2.01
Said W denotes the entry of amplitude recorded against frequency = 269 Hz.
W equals 1.99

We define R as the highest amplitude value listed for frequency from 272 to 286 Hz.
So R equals 2.58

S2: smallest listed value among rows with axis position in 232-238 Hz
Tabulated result 2.33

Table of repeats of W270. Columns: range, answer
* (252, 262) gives 2.31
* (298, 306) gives 2.78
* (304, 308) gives 2.79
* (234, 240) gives 2.38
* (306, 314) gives 2.77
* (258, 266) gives 2.12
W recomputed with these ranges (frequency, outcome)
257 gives 2.32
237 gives 2.39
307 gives 2.83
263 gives 2.13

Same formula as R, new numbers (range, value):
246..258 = 2.63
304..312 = 2.83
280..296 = 2.82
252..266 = 2.51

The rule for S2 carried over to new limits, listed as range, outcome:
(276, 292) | 2.24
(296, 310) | 2.71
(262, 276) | 1.96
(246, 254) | 2.5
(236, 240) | 2.39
